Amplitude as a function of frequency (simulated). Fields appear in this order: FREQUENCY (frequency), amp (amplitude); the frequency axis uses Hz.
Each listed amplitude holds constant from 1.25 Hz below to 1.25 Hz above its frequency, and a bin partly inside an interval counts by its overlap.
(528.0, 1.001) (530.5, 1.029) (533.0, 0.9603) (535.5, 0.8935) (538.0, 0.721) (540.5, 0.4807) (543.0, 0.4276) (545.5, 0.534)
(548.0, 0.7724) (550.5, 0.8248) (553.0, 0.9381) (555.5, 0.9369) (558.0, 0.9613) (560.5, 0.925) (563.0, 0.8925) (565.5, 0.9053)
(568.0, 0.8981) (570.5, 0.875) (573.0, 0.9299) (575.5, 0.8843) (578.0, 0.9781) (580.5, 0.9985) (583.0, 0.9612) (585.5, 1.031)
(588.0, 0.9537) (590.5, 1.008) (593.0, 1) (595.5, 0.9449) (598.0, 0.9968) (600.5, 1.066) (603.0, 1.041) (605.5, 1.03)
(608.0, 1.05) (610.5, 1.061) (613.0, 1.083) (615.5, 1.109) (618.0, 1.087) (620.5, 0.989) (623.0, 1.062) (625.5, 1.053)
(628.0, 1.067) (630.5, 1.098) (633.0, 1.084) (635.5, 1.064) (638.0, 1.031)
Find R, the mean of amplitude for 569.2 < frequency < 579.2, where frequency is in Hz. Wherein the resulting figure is 0.916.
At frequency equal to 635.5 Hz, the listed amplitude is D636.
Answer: 1.064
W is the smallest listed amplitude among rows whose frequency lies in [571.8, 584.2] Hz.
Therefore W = 0.8843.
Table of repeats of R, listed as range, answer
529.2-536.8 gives 0.96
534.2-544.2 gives 0.633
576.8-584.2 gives 0.979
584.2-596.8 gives 0.987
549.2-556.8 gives 0.899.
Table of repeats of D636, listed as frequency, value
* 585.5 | 1.031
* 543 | 0.4276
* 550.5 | 0.8248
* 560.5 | 0.925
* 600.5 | 1.066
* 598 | 0.9968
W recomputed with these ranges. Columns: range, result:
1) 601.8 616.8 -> 1.03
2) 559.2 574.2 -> 0.875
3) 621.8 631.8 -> 1.053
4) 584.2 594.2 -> 0.9537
